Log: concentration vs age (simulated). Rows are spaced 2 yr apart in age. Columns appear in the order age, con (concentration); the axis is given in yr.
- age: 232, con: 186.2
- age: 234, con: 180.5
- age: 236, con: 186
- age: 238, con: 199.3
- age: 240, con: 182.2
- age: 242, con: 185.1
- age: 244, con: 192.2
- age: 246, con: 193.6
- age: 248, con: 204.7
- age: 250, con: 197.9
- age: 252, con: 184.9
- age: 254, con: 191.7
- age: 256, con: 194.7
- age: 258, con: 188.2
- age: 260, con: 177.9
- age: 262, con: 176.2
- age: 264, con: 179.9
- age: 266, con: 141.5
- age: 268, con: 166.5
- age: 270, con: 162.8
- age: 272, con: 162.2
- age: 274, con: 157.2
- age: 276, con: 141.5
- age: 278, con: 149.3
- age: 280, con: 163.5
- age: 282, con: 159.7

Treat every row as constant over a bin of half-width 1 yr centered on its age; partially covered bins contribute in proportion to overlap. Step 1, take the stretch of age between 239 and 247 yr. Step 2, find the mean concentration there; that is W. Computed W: 188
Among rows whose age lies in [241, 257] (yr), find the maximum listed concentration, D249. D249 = 204.7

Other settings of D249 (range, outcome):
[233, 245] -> 199.3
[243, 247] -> 193.6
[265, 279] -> 166.5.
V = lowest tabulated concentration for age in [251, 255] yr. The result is 184.9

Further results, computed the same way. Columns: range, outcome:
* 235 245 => 182.2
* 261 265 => 176.2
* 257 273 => 141.5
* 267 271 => 162.8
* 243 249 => 192.2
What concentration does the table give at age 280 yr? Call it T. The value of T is 163.5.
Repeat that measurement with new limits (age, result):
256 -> 194.7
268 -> 166.5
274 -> 157.2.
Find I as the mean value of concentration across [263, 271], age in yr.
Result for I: 163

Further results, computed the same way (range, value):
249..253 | 191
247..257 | 195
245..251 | 199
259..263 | 177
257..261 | 183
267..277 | 158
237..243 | 189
